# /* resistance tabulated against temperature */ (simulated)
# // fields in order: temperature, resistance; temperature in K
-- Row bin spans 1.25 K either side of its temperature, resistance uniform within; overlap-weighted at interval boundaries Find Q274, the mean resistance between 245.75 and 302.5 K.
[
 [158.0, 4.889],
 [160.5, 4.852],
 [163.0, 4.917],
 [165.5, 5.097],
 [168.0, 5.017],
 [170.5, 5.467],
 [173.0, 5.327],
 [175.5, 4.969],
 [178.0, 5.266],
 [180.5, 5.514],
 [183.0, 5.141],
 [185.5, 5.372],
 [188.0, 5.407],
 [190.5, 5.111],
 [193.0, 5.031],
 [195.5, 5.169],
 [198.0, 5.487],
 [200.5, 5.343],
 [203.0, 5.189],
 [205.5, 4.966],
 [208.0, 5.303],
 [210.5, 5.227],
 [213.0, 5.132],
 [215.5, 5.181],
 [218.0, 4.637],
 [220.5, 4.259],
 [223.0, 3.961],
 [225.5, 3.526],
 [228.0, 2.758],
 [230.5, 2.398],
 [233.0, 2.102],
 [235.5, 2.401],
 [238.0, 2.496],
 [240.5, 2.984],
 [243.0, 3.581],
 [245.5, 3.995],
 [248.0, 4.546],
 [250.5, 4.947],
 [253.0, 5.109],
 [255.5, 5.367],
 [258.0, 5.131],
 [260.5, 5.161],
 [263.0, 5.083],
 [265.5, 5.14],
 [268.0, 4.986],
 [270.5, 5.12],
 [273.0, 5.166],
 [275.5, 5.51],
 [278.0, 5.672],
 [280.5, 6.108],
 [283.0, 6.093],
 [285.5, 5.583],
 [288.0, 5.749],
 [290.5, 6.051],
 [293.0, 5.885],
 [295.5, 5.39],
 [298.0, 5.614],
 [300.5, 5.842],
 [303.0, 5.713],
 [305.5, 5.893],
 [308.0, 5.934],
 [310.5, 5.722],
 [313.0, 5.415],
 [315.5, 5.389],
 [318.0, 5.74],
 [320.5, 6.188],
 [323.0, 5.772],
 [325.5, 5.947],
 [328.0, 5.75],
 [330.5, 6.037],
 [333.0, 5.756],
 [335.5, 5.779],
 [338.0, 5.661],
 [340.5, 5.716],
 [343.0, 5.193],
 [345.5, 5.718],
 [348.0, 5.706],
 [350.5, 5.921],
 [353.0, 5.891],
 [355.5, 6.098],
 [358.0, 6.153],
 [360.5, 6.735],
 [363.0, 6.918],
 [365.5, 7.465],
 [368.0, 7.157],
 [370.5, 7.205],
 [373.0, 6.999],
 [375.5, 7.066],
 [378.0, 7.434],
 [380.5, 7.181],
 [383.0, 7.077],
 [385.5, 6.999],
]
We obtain 5.4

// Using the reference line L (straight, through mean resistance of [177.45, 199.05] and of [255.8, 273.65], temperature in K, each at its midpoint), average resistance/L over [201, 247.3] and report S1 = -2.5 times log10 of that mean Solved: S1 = 0.307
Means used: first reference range 5.28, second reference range 5.12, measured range 3.93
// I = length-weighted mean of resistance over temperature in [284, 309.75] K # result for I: 5.77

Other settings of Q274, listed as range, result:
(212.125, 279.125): 4.3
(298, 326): 5.77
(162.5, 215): 5.22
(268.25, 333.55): 5.72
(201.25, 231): 4.44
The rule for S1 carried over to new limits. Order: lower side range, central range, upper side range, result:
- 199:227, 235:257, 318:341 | 0.262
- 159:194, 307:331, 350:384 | 0.112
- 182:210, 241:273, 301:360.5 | 0.143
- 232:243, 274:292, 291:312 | -0.199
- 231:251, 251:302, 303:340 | -0.248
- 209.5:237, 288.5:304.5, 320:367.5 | -0.122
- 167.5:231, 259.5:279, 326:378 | 0.059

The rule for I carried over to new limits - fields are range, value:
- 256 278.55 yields 5.21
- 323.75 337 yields 5.85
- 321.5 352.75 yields 5.75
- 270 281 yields 5.5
